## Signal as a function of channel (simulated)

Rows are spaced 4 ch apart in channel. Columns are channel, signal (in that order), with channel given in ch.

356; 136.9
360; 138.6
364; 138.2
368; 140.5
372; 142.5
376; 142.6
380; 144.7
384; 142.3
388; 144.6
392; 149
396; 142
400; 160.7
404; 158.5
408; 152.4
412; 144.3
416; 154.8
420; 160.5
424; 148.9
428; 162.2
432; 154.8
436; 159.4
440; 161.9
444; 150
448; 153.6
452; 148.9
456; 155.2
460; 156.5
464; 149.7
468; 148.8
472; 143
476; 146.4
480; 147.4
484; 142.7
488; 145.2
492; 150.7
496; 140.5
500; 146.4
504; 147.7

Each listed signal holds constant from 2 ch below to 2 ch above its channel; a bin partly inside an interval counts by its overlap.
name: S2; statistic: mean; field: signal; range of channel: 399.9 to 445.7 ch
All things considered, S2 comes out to 156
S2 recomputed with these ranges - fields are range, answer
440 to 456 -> 153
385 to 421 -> 151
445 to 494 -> 149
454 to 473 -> 151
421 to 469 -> 154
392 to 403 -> 152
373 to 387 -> 143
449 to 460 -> 153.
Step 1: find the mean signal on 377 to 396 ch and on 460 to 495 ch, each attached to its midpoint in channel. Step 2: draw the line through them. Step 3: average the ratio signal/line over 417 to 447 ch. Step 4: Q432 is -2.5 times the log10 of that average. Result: -0.08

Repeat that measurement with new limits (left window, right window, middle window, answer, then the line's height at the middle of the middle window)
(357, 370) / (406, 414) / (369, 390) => -0.01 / 142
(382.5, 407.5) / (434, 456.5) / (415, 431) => -0.03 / 153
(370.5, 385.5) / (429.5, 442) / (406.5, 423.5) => 0.00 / 153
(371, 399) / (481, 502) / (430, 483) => -0.05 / 145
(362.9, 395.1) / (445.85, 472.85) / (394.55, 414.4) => -0.05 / 146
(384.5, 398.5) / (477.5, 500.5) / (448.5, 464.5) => -0.05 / 145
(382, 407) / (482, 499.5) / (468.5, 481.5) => 0.00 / 146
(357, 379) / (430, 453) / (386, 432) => -0.03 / 149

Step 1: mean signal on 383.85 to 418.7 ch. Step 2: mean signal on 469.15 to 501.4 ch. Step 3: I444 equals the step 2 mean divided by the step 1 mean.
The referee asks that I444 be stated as 0.97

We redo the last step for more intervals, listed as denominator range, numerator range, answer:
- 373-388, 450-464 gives 1.07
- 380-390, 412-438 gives 1.08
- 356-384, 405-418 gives 1.07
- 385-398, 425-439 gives 1.09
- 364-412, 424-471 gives 1.05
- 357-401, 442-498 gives 1.03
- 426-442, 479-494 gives 0.92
